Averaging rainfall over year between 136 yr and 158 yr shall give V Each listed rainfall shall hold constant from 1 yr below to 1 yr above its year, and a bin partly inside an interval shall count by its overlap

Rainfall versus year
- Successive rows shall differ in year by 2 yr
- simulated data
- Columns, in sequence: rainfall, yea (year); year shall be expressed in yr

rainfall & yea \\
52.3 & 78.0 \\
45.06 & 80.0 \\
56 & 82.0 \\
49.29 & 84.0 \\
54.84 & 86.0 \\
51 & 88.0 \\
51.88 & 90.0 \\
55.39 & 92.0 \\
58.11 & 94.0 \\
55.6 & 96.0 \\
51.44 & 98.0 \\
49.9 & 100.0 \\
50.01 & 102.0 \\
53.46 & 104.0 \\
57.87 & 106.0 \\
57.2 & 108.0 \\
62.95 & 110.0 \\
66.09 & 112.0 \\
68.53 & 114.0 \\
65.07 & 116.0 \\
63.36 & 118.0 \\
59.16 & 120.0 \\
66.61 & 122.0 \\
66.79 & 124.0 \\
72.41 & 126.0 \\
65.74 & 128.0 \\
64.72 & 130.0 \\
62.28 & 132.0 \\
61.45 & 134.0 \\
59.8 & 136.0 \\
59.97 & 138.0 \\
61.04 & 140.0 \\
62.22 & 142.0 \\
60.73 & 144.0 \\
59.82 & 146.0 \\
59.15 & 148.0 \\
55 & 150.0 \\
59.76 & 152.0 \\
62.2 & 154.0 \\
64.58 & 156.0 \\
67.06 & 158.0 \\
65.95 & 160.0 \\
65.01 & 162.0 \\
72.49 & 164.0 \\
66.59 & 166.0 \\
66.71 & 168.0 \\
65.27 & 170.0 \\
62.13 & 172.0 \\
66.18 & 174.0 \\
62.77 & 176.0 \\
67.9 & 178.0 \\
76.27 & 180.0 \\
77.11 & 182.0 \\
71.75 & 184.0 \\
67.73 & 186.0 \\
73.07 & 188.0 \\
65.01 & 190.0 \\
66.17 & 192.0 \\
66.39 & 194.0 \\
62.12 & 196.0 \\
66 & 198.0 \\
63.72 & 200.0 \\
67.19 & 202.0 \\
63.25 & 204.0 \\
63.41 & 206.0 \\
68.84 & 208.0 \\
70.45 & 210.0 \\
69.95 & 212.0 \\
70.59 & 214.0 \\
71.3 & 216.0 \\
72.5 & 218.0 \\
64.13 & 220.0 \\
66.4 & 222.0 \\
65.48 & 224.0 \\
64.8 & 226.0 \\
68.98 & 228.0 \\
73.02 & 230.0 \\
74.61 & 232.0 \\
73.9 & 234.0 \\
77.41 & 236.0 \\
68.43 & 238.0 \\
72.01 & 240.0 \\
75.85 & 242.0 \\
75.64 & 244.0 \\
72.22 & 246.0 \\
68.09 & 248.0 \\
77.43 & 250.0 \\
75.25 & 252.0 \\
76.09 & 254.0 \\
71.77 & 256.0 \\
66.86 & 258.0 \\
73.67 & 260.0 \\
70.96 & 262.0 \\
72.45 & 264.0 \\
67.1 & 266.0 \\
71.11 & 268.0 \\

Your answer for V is 60.7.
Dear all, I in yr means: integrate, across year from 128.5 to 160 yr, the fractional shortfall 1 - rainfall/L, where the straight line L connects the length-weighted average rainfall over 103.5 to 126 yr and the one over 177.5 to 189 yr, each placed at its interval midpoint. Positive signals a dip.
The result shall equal 2.6 yr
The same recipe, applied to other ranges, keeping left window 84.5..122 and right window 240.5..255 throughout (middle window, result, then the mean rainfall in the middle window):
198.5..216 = 0.6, 67.4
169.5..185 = -0.6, 68.8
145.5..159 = 0.4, 61.1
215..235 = 0.6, 69.5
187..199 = 0.3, 66.5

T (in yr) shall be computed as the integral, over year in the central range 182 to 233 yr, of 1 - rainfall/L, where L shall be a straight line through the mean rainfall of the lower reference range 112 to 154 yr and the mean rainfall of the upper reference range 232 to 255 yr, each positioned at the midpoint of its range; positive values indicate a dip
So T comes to 1.58 yr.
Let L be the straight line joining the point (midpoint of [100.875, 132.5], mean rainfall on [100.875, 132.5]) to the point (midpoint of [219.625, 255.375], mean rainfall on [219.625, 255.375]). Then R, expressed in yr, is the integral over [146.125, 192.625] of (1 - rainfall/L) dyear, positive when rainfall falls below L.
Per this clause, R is 0.3 yr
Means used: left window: 62.6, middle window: 66.2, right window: 71.8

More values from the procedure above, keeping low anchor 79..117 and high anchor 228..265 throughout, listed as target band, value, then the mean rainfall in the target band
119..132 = -1.5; 65.6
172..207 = -0.5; 67.3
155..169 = -0.8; 66.9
